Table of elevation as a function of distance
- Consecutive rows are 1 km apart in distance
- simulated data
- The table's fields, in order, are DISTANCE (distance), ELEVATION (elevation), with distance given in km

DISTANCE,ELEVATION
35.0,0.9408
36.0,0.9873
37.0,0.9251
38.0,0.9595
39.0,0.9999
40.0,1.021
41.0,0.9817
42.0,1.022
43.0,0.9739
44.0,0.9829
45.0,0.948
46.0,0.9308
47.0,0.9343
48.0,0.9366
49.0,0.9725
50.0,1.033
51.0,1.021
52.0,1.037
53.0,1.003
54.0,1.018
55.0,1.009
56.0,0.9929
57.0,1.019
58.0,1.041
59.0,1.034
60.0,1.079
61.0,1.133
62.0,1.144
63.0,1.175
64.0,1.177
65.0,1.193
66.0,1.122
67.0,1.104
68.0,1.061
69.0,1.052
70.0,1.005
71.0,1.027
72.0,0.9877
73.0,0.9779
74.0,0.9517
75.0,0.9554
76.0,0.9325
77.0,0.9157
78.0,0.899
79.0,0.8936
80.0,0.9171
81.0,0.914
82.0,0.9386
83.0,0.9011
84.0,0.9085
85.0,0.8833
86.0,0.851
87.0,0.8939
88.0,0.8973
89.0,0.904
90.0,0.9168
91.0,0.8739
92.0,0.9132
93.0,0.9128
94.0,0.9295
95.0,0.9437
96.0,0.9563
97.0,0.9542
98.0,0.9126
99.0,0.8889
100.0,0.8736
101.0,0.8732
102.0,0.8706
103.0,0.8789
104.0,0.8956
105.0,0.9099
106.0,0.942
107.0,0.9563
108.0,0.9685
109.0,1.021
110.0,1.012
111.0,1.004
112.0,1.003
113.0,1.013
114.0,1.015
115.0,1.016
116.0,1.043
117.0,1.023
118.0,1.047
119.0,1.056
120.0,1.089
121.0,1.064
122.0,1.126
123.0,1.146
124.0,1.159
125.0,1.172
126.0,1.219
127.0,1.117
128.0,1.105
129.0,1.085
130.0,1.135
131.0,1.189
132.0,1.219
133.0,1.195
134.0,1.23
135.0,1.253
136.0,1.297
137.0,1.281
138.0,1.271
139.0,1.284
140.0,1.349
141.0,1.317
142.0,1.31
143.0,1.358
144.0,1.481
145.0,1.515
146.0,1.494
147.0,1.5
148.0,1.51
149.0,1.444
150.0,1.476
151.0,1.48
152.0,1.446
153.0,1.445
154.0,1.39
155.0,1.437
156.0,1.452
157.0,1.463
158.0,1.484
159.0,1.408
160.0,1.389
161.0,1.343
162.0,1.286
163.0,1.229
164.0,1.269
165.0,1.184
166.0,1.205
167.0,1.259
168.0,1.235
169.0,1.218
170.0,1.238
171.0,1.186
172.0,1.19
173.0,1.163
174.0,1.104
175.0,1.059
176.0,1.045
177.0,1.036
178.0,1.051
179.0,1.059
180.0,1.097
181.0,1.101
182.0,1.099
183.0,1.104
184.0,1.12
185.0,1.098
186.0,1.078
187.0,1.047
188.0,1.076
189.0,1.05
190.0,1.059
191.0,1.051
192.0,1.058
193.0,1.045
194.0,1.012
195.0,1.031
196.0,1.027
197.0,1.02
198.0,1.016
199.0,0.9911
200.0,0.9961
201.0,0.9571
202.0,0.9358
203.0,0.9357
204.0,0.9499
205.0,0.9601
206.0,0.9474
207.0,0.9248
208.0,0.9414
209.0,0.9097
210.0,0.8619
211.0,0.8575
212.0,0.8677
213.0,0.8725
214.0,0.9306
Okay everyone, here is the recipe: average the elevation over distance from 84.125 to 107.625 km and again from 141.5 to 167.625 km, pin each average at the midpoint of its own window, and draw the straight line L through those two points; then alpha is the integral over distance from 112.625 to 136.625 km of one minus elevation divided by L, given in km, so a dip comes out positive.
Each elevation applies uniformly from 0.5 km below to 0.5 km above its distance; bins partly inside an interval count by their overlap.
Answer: 0.40 km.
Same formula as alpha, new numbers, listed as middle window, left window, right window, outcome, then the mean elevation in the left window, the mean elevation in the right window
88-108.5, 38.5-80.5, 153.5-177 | 3.58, 1.01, 1.27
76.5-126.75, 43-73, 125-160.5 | 9.61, 1.04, 1.34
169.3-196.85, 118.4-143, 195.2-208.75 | -1.46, 1.2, 0.97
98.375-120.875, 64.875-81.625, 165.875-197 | 1.17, 0.99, 1.1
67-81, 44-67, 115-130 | 1.18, 1.04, 1.1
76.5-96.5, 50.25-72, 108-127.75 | 2.99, 1.07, 1.07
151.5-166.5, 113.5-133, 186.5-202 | -4.14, 1.11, 1.03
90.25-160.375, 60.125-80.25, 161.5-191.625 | -4.83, 1.03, 1.13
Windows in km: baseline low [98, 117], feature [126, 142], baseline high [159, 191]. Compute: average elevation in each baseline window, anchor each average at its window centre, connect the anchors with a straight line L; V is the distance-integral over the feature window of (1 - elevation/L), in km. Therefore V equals -2.95 km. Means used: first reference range 0.955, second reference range 1.15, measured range 1.22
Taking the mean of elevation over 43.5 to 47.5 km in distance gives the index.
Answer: 0.949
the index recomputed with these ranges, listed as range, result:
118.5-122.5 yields 1.08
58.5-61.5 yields 1.08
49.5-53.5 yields 1.02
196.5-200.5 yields 1.01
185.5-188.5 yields 1.07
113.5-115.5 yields 1.02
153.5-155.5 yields 1.41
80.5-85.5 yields 0.909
